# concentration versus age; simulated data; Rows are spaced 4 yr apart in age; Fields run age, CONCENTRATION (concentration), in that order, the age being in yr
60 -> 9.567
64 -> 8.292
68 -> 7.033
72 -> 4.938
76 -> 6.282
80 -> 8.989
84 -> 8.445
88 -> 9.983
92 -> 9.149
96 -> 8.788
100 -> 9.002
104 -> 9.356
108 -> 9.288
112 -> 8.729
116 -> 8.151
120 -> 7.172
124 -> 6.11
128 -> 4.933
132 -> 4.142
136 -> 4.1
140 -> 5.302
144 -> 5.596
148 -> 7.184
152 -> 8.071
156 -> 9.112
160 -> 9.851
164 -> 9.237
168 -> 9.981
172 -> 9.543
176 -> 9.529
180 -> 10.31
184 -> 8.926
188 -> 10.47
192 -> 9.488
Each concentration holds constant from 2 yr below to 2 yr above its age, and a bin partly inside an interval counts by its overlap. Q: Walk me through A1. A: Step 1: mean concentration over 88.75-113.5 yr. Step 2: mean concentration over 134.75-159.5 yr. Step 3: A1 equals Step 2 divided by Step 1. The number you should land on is 0.75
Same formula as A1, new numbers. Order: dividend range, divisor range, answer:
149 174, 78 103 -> 1.02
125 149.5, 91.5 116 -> 0.58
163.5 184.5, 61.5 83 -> 1.34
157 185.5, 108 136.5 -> 1.48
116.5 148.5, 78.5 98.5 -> 0.62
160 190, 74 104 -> 1.12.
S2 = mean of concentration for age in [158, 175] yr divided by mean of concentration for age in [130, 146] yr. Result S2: 2.02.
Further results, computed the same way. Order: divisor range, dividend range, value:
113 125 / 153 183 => 1.30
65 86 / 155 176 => 1.33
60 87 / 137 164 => 0.99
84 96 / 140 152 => 0.70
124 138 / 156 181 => 2.09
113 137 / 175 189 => 1.64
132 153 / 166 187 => 1.68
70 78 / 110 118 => 1.50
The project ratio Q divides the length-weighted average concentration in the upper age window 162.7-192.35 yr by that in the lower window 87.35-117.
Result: 1.07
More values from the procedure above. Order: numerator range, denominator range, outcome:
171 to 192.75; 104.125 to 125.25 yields 1.20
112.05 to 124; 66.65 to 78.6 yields 1.23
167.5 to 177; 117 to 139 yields 1.78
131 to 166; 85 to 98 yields 0.76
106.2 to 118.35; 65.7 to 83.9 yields 1.24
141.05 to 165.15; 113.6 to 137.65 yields 1.37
